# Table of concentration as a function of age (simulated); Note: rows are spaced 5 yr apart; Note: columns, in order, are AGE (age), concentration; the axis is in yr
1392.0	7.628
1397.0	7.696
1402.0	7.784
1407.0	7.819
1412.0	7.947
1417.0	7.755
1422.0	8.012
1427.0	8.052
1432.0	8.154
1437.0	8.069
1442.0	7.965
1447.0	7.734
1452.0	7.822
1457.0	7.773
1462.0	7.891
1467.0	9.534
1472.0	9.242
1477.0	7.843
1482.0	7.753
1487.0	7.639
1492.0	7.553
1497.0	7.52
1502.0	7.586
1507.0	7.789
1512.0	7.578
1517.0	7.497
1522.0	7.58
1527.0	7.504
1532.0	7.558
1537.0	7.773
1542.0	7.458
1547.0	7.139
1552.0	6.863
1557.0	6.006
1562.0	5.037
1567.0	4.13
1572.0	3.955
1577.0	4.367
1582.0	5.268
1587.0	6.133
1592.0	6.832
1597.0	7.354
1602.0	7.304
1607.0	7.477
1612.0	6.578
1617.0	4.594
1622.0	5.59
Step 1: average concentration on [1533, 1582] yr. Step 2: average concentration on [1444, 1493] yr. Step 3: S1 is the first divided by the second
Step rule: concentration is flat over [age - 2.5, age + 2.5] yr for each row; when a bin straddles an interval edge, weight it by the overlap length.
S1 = 0.73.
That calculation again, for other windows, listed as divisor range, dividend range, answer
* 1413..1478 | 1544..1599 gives 0.70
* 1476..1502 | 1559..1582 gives 0.59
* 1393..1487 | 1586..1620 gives 0.82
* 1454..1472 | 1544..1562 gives 0.76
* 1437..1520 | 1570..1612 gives 0.78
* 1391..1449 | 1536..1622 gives 0.77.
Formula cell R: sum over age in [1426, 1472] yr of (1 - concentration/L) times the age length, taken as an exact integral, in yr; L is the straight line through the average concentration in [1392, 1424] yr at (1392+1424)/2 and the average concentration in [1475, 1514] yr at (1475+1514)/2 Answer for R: -2.6 yr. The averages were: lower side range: 7.82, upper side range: 7.66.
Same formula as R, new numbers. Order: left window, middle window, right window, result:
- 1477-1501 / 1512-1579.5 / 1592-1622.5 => 7.0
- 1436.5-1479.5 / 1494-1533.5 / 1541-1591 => -4.1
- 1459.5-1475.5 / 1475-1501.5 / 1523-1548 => 2.4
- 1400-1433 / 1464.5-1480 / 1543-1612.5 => -3.3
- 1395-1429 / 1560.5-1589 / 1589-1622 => 8.4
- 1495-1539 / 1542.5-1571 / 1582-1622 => 5.0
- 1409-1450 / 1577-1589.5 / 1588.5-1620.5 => 2.5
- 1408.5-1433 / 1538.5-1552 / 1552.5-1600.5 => -2.7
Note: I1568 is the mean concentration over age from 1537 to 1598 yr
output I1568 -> 5.92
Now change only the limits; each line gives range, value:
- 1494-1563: 7.26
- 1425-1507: 8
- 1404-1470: 8.05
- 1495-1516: 7.61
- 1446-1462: 7.8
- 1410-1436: 7.99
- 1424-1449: 8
